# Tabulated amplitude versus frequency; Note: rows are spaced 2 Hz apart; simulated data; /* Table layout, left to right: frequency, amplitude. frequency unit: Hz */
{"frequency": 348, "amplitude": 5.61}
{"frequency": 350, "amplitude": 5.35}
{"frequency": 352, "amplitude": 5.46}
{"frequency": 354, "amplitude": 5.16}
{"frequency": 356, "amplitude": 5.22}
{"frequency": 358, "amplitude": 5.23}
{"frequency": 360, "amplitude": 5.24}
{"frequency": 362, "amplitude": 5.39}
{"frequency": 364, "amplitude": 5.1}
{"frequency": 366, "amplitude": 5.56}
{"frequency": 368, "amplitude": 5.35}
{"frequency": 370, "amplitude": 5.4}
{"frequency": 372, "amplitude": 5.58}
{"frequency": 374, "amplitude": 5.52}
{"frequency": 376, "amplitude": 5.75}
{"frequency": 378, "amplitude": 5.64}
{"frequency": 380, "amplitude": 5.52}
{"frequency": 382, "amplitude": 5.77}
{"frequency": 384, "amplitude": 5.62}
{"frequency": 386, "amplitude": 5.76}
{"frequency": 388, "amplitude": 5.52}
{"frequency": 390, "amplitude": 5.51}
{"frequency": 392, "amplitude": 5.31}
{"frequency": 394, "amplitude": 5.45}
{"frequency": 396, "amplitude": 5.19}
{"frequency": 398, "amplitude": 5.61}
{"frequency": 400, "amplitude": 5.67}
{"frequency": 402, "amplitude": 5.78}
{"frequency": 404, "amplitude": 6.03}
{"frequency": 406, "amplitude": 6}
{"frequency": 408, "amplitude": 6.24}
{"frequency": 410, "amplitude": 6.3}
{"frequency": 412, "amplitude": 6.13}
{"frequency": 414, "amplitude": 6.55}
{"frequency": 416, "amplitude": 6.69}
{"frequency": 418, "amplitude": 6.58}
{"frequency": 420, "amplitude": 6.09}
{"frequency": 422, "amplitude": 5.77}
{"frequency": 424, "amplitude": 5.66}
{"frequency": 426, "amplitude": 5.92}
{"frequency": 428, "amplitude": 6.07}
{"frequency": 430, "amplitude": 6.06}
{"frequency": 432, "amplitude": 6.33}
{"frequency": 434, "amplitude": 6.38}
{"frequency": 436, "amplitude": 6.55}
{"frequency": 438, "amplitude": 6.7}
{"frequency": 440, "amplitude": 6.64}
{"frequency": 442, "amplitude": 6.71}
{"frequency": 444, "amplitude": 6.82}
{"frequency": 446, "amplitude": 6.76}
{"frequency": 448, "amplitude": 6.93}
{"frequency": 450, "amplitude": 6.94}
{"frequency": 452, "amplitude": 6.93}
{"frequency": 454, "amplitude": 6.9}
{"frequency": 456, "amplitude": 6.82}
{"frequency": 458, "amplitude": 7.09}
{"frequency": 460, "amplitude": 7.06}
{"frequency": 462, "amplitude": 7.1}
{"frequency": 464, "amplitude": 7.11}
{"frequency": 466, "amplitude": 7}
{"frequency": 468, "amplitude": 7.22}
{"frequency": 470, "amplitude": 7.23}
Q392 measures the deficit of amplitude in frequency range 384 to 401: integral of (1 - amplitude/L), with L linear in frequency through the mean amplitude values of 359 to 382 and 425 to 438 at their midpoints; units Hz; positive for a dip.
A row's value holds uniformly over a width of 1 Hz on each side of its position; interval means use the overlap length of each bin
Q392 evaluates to 0.7 Hz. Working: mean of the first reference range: 5.47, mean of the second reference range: 6.26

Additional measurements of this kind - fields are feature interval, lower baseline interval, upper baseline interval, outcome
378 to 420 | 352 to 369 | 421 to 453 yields 0.1 Hz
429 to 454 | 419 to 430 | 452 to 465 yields -0.7 Hz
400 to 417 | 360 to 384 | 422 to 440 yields -0.7 Hz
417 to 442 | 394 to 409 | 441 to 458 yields 0.6 Hz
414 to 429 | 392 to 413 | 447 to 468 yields 0.2 Hz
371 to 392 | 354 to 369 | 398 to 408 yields -0.1 Hz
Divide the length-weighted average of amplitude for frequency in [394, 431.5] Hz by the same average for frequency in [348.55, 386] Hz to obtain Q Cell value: 1.1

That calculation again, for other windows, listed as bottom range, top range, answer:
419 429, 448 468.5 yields 1.19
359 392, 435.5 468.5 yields 1.25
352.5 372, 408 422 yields 1.19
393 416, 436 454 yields 1.14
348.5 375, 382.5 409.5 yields 1.06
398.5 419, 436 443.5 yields 1.08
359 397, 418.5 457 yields 1.18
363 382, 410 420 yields 1.17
